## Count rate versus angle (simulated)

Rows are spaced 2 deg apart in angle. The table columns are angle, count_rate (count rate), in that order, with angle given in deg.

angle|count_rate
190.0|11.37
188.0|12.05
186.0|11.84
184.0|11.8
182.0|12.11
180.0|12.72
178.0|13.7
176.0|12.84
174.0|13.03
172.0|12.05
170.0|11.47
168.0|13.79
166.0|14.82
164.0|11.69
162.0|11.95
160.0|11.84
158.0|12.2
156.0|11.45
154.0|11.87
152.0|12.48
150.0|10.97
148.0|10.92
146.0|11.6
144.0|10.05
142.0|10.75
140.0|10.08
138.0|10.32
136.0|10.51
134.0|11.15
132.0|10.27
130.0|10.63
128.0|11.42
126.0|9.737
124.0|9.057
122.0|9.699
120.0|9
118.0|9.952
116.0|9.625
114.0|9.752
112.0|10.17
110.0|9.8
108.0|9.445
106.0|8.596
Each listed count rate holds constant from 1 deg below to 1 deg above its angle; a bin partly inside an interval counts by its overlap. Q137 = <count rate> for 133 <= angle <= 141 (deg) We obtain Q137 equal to 10.5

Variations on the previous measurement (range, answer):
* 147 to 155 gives 11.6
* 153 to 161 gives 11.8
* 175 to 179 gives 13.3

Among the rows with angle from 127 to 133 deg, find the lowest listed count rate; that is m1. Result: 10.27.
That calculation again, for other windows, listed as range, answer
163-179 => 11.47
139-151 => 10.05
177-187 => 11.8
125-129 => 9.737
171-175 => 12.05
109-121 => 9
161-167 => 11.69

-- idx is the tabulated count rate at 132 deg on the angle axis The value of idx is 10.27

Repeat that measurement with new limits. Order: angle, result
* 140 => 10.08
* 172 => 12.05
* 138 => 10.32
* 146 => 11.6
